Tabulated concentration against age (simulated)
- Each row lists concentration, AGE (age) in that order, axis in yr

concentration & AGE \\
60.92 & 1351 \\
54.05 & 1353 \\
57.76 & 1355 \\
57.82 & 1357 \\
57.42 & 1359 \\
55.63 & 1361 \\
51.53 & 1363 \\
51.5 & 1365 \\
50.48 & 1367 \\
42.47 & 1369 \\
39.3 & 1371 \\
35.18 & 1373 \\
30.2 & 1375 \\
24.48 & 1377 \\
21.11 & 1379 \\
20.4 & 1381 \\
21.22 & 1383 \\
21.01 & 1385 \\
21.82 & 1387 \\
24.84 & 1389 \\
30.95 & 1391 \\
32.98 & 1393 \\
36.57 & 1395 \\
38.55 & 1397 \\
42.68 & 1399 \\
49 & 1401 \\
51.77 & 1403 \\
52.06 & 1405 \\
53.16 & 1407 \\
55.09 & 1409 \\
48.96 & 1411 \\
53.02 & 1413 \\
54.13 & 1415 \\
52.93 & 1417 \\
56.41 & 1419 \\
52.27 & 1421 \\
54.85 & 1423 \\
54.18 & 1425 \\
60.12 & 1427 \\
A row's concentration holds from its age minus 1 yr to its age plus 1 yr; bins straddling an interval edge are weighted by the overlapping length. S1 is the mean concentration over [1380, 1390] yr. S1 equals 21.9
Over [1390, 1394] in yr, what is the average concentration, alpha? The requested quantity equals 32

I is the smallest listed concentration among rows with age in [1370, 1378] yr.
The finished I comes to 24.48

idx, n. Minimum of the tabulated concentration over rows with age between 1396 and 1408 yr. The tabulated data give 38.55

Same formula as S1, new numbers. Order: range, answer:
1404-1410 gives 53.4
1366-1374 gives 41.9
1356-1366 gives 54.8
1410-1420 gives 53.1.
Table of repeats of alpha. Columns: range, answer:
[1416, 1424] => 54.1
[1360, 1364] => 53.6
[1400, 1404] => 50.4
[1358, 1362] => 56.5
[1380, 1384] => 20.8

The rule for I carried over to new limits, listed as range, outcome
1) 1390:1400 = 30.95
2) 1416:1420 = 52.93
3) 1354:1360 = 57.42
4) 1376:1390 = 20.4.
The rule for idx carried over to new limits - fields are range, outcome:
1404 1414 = 48.96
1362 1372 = 39.3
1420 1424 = 52.27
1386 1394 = 21.82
